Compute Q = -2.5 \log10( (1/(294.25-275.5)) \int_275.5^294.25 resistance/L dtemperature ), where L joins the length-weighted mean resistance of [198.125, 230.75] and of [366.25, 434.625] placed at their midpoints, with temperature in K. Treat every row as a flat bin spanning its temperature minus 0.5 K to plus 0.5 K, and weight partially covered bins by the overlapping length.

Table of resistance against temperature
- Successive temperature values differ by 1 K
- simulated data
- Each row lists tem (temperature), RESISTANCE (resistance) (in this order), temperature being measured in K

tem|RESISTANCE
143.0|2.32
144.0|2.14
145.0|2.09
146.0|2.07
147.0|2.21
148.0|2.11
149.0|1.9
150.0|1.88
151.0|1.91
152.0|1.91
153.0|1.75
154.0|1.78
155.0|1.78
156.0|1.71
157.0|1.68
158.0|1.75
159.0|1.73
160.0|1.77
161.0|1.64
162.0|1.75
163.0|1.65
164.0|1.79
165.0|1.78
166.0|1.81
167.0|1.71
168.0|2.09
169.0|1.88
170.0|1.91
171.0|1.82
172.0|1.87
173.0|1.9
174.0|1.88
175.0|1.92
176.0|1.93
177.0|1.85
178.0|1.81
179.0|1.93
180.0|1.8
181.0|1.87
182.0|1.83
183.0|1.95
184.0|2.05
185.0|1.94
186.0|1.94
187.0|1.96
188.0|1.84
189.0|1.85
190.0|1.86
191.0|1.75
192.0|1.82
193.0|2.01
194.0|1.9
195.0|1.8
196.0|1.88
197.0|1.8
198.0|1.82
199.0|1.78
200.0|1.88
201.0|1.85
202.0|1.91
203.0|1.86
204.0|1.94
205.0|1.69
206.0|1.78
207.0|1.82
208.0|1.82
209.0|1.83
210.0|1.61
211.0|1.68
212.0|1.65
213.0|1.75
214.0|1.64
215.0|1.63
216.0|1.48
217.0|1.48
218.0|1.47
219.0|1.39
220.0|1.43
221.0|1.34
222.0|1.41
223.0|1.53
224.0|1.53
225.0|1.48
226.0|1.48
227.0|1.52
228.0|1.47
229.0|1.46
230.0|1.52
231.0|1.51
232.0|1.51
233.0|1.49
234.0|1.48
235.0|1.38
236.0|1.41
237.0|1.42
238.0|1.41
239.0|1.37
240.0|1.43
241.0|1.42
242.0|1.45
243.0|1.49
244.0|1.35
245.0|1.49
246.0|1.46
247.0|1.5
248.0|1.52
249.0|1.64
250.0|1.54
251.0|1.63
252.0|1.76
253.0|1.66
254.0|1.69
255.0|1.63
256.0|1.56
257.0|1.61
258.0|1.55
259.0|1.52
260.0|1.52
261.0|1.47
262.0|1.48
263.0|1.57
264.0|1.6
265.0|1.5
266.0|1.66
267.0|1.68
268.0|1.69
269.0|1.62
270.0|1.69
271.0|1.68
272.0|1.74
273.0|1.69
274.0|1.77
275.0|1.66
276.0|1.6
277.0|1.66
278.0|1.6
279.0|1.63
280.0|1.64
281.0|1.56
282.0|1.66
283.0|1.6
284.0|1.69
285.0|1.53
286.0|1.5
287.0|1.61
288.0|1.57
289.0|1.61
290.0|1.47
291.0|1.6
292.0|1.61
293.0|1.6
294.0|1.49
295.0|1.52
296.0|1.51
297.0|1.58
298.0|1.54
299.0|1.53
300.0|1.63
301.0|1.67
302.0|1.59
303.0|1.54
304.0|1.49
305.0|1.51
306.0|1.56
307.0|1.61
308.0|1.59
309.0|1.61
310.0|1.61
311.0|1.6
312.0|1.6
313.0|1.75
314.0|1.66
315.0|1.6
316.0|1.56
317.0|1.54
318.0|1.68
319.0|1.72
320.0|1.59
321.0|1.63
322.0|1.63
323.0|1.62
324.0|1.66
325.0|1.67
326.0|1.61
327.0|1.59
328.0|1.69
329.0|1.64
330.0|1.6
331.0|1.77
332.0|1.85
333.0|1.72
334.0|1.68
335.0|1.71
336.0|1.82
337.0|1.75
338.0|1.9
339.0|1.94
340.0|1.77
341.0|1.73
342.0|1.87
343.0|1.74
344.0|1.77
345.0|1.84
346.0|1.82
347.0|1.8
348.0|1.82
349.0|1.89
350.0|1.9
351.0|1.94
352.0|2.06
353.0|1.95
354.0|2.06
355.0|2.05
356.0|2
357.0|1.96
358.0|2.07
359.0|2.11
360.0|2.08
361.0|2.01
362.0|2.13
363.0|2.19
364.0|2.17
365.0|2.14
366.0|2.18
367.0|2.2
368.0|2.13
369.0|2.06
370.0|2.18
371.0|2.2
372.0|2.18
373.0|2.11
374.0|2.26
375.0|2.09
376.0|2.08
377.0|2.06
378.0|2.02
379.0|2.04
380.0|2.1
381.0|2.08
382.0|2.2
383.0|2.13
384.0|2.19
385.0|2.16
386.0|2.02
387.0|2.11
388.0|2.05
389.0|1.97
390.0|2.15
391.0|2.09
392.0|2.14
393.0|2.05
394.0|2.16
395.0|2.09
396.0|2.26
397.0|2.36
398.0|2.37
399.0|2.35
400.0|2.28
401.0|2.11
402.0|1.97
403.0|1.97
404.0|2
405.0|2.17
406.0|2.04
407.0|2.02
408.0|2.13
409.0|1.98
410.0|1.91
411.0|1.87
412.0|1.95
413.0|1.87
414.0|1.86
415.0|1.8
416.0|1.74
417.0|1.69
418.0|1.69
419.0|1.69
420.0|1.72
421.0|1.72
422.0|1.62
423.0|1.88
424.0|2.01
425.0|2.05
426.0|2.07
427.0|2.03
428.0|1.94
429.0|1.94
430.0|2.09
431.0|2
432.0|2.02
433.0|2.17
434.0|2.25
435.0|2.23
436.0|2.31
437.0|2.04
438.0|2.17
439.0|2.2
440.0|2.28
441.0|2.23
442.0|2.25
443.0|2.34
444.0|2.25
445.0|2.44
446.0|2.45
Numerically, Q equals 0.125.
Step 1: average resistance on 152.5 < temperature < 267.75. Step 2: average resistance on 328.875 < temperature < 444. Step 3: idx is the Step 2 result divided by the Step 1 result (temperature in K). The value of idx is 1.2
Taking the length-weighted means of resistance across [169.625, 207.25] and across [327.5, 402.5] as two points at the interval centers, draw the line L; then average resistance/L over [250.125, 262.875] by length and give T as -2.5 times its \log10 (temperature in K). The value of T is 0.209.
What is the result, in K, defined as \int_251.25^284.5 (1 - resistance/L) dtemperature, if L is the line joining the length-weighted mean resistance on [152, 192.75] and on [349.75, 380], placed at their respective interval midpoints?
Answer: 5.7 K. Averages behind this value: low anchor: 1.84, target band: 1.63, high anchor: 2.09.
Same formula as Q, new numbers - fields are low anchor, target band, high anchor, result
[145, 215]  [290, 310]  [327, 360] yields 0.18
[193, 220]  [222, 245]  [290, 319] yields 0.16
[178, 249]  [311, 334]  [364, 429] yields 0.14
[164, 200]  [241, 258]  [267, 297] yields 0.09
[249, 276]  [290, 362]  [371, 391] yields 0.10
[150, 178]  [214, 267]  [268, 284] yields 0.13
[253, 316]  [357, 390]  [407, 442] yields -0.15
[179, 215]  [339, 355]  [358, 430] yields 0.07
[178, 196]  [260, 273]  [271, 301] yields 0.03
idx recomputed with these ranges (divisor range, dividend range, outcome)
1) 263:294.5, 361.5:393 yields 1.31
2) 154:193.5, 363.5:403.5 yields 1.16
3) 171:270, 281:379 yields 1.07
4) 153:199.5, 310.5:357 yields 0.96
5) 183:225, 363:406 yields 1.23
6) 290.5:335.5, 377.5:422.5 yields 1.25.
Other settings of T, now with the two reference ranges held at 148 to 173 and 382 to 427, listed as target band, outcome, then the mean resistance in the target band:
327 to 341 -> 0.12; 1.75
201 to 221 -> 0.11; 1.67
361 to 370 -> -0.09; 2.14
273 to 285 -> 0.16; 1.64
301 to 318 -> 0.21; 1.59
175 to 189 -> -0.04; 1.9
